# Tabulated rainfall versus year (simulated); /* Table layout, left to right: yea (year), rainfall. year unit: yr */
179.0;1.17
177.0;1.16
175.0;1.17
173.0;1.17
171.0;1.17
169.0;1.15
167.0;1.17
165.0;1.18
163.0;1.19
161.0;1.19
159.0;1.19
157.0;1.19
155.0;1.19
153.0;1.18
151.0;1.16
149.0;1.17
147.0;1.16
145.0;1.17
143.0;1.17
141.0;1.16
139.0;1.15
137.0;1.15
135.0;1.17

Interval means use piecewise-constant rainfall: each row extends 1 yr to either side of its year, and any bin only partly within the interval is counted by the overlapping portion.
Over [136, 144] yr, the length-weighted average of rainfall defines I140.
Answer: 1.16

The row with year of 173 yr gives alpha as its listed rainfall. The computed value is 1.17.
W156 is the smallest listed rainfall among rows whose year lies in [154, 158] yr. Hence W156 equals 1.19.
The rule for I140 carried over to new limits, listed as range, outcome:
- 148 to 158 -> 1.18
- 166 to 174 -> 1.17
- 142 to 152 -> 1.17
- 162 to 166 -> 1.19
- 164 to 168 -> 1.17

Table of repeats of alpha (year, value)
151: 1.16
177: 1.16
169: 1.15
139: 1.15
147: 1.16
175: 1.17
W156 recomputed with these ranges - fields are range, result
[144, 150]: 1.16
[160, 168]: 1.17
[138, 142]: 1.15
